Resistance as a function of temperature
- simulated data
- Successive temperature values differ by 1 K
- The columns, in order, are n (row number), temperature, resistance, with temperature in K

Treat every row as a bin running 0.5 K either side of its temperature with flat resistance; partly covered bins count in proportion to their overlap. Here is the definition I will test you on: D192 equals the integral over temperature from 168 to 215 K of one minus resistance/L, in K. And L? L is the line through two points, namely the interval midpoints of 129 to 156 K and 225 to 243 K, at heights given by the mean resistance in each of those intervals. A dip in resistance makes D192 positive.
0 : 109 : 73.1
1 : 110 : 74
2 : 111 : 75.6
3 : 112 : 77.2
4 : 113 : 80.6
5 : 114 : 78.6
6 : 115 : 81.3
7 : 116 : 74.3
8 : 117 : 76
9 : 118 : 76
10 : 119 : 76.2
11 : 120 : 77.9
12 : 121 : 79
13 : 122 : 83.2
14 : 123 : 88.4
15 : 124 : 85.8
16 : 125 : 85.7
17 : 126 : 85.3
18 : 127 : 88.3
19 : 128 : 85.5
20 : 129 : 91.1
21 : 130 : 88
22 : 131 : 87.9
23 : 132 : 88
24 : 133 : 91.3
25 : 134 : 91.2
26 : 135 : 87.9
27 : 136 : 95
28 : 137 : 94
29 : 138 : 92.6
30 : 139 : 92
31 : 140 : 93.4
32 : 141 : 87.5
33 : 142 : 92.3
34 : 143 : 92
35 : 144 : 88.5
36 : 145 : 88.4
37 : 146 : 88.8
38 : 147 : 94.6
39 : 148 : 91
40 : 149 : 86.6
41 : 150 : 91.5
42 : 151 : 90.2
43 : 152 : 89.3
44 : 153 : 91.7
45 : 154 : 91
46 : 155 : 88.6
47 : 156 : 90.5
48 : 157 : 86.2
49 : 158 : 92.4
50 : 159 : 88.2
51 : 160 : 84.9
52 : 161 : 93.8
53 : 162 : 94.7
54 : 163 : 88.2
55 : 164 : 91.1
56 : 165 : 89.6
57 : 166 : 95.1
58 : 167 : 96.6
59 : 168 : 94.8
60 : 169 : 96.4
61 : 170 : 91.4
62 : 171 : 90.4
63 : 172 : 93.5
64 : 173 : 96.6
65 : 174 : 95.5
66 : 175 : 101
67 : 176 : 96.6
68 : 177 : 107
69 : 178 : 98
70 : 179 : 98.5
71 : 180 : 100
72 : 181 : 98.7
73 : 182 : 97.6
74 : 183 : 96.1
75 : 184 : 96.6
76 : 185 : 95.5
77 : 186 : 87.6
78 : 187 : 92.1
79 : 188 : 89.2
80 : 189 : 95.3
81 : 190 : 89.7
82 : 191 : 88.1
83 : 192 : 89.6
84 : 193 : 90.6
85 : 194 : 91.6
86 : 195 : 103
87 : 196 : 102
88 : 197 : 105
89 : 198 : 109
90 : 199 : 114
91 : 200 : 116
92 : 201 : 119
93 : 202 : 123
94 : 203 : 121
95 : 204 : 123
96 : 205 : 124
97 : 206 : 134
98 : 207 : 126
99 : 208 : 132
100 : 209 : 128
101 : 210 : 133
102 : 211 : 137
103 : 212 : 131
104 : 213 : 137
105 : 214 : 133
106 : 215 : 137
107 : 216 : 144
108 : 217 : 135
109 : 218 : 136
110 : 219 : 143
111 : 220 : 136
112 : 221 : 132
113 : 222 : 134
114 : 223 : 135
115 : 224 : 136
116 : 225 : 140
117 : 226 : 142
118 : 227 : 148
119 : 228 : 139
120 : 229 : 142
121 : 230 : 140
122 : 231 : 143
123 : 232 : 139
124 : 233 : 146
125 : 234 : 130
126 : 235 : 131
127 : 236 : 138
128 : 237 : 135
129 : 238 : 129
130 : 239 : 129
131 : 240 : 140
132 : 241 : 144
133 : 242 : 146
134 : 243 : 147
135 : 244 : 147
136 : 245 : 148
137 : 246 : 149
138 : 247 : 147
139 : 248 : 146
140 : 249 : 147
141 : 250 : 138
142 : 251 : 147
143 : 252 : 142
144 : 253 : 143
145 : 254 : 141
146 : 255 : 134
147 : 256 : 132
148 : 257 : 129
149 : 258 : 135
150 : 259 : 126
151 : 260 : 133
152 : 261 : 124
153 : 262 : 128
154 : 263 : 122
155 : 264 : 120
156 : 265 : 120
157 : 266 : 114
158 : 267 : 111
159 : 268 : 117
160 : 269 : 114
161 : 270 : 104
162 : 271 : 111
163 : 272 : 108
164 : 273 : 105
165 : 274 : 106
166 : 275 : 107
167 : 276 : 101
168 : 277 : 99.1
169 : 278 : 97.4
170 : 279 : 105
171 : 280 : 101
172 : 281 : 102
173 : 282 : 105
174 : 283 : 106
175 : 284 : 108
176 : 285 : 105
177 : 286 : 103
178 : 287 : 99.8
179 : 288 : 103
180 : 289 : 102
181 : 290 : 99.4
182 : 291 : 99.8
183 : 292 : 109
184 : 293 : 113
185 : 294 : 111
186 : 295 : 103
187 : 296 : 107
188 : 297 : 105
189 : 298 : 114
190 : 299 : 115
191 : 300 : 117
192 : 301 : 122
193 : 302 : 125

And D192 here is 4.0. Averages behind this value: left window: 90.5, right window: 139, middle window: 107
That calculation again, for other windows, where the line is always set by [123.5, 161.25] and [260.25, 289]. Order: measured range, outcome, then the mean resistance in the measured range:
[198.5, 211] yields -3.31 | 125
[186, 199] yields 0.16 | 95.8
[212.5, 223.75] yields -4.00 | 137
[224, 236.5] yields -4.54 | 140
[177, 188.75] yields -0.04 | 95.9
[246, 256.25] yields -3.58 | 142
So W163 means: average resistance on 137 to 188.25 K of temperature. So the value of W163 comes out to 92.9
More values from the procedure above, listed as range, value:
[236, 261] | 139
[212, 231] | 138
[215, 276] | 133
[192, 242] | 129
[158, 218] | 106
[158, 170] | 92.1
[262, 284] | 109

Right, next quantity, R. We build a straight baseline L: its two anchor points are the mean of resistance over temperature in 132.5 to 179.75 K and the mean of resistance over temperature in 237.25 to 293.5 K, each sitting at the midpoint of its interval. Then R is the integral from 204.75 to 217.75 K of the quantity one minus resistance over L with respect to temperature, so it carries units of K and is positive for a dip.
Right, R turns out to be -3.2 K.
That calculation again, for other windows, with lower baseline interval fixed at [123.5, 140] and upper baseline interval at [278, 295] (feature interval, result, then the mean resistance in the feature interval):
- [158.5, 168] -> 0.1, 91.5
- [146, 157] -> 0.1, 90.2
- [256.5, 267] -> -2.3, 124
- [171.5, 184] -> -0.6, 98.2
